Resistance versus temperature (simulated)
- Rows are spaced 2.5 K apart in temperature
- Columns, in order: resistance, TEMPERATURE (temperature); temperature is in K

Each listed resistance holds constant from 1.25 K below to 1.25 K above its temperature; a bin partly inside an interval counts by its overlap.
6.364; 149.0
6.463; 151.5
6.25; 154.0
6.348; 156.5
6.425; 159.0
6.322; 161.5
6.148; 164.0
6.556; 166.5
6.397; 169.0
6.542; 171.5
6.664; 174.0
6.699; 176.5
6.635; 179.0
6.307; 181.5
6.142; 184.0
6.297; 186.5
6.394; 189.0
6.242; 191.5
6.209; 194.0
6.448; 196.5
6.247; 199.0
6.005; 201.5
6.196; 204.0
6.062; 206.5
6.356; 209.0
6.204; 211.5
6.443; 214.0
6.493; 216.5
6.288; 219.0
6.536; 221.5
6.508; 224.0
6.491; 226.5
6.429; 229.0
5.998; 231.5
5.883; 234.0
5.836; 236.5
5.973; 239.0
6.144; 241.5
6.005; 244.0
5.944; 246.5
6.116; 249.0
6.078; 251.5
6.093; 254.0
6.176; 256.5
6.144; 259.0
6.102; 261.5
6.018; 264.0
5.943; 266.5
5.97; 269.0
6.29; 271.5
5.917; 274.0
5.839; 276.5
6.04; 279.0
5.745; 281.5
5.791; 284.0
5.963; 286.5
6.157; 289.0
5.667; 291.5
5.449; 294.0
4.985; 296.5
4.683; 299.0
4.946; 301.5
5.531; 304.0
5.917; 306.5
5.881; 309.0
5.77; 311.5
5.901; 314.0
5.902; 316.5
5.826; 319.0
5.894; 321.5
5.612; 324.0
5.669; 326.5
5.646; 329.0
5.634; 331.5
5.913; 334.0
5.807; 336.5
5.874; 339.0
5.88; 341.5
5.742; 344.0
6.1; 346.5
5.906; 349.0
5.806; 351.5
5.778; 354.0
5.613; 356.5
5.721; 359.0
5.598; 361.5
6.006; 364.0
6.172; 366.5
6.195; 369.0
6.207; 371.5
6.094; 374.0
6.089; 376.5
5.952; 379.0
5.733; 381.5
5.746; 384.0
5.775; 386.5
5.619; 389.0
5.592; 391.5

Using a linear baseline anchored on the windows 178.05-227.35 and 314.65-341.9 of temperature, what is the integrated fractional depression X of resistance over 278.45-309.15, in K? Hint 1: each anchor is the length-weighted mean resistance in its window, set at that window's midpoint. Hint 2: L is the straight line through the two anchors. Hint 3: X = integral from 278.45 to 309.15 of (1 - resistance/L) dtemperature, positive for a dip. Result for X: 1.9 K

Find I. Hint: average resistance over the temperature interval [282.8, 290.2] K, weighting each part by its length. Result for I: 5.97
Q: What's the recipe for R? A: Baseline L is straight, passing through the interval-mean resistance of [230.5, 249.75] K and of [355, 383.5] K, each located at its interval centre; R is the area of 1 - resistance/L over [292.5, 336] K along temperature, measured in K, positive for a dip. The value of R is 2.59 K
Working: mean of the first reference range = 5.98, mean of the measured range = 5.6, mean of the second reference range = 5.94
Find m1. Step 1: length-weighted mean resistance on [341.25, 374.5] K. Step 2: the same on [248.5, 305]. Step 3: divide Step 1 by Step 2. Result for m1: 1.02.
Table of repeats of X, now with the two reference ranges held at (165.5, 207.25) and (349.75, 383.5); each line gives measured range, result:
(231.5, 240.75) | 0.5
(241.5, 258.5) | 0.3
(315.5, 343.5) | 1.0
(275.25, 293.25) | 0.7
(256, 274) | 0.3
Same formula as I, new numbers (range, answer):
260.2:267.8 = 6.02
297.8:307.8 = 5.28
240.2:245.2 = 6.07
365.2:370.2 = 6.18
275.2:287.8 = 5.88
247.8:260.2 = 6.12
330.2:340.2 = 5.81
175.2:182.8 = 6.55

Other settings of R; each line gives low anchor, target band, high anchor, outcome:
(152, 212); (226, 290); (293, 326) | -1.73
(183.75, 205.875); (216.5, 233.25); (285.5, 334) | -0.78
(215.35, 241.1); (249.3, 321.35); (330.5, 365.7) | 2.66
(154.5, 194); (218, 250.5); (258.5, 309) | -0.64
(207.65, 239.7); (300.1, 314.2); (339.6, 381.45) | 1.00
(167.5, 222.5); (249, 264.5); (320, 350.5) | 0.02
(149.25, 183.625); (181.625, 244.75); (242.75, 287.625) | -0.04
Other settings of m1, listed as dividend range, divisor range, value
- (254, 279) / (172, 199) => 0.94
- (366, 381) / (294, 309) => 1.15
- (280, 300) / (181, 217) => 0.89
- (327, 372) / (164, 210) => 0.92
